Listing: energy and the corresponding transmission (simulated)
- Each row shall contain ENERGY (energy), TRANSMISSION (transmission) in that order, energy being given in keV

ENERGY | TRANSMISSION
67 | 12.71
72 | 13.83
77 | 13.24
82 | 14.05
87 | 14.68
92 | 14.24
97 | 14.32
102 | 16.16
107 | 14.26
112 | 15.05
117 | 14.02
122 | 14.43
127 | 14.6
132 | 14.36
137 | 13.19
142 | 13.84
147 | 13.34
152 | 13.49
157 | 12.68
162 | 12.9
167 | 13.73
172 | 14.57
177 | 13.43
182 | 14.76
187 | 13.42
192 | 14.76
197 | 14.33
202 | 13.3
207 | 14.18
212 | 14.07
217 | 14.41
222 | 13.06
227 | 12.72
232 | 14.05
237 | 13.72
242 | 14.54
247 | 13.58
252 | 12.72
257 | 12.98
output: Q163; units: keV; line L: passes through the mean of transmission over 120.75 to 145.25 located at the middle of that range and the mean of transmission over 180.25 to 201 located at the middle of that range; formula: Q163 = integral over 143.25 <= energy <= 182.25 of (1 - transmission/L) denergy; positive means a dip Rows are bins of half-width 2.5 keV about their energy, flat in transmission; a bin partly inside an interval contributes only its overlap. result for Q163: 1.6 keV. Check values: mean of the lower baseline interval 14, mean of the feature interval 13.6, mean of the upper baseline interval 14.2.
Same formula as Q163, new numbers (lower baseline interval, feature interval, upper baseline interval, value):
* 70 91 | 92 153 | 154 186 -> -2.0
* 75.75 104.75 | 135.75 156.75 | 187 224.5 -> 1.3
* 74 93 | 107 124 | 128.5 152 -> -0.8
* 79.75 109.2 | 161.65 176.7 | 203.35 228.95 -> 0.3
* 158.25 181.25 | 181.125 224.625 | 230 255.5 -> -1.0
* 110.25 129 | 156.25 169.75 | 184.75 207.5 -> 1.0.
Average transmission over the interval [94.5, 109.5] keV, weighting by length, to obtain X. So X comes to 14.9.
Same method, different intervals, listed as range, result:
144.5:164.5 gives 13.1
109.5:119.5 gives 14.5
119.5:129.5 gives 14.5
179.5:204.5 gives 14.1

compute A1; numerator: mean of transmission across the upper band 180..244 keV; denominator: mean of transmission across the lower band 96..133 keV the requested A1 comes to 0.95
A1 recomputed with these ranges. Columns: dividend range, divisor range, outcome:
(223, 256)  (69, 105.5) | 0.94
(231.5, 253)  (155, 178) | 1.02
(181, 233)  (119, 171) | 1.01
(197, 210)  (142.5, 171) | 1.04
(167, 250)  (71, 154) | 0.98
